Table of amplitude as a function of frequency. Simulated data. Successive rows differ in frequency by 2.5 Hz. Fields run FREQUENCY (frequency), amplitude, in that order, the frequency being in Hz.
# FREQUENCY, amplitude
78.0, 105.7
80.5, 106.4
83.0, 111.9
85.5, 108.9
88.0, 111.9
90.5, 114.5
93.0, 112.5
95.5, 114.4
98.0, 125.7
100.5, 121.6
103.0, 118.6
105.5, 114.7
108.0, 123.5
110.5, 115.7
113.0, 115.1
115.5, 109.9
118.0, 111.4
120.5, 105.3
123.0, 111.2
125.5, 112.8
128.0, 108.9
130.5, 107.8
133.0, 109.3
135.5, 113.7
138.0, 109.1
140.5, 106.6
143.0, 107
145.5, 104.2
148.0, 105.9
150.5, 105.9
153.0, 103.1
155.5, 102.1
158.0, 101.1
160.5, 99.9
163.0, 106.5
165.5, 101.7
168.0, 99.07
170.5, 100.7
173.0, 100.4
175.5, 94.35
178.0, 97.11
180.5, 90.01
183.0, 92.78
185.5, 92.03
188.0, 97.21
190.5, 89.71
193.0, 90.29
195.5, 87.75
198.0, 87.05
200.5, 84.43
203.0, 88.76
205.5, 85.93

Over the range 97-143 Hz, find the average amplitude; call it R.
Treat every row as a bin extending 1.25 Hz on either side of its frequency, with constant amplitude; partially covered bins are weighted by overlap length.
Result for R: 113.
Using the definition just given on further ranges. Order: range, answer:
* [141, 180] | 102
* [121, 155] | 108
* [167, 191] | 95.5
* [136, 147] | 107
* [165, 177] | 99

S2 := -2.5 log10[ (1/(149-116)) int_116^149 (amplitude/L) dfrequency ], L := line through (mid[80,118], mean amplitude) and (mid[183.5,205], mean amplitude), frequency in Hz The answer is -0.027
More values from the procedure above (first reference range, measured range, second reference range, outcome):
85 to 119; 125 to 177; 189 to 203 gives -0.03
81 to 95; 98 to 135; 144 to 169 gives -0.05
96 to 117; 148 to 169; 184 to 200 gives -0.02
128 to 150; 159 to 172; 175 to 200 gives -0.03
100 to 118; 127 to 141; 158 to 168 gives 0.00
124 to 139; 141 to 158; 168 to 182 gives 0.00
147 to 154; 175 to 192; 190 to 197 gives 0.00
